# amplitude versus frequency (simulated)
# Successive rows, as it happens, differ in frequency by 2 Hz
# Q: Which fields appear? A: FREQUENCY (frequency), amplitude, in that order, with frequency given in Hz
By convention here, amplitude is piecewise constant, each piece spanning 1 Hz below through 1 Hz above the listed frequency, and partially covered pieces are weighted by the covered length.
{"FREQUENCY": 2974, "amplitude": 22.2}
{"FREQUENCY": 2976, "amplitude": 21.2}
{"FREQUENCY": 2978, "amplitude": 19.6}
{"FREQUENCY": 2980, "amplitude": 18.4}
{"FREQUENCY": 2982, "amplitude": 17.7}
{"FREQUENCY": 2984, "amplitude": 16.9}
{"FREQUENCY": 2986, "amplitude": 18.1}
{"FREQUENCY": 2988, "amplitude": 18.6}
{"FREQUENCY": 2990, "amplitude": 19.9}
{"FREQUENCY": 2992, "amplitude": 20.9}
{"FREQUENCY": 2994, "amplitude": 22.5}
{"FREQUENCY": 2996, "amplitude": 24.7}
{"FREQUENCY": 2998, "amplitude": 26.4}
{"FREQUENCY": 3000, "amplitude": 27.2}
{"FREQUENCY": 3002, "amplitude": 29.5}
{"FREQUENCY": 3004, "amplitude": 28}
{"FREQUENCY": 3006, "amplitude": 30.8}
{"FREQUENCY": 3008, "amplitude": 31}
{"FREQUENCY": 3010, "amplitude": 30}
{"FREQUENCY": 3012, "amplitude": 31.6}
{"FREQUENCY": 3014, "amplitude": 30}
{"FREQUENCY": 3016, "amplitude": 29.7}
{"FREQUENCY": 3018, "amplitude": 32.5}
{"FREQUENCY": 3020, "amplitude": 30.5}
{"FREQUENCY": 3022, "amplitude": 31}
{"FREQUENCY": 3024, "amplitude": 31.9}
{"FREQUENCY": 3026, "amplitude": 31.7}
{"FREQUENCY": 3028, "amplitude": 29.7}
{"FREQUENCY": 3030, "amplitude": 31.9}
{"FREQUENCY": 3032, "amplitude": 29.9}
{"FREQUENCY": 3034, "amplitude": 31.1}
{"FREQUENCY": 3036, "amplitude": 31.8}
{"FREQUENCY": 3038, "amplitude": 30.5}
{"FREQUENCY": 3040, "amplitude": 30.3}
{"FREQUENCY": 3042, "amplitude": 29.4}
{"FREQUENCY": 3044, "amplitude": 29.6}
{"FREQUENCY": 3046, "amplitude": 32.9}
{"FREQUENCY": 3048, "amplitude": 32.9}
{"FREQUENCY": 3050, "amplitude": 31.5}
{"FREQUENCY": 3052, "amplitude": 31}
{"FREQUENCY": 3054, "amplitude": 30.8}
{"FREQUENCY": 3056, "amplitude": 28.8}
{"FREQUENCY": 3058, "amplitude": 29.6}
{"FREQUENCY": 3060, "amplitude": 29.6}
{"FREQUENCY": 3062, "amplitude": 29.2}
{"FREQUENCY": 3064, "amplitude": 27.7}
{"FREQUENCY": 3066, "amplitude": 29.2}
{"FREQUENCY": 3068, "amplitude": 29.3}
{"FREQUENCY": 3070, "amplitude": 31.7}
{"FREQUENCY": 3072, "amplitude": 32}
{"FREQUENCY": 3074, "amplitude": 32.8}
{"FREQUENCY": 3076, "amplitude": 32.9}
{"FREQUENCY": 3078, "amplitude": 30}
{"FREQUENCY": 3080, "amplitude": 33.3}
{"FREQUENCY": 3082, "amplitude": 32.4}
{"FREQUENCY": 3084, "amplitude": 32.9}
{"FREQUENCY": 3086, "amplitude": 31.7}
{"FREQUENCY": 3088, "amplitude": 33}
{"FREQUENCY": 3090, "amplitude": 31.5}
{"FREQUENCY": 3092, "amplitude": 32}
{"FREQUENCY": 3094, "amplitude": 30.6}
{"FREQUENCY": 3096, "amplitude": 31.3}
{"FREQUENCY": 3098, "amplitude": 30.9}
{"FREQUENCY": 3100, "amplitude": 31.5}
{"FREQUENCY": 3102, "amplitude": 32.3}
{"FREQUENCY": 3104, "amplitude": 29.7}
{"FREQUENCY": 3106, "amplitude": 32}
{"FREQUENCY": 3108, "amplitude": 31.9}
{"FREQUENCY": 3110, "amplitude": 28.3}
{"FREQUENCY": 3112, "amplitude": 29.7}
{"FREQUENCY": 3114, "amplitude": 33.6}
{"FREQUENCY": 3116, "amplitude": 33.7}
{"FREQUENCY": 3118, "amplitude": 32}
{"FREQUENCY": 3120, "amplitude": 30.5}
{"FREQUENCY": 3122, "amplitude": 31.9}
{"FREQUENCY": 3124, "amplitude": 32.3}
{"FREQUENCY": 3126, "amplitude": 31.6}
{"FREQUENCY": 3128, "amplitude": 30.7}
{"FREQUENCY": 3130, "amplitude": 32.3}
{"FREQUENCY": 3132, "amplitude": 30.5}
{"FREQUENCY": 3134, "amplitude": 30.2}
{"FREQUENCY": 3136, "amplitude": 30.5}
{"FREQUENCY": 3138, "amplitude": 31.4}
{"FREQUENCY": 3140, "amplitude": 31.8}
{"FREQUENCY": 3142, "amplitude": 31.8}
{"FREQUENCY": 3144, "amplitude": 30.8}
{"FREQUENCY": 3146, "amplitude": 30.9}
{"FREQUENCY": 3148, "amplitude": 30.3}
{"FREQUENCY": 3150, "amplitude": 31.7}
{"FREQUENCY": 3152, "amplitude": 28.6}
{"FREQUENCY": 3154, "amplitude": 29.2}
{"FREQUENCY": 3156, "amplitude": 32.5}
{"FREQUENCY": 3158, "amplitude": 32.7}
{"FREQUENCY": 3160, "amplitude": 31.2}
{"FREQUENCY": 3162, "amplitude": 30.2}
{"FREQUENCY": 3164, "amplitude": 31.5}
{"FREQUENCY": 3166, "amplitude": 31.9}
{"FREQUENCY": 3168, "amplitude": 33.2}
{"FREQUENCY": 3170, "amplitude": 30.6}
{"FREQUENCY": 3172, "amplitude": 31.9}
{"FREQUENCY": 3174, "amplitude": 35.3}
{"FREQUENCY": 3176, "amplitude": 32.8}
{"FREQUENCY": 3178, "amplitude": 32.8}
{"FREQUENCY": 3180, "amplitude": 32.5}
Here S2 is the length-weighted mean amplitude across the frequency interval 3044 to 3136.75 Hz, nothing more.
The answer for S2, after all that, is 31.2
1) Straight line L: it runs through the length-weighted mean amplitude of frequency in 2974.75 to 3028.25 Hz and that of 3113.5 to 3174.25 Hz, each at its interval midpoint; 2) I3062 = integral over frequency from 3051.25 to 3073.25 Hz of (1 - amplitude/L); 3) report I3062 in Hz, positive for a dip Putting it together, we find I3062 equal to -1.3 Hz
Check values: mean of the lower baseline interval 25.9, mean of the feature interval 29.9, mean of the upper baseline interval 31.5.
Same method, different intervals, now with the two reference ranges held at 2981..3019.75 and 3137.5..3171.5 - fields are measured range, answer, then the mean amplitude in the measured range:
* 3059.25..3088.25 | -2.9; 31.1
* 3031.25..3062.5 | -3.7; 30.6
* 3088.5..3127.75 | -2.5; 31.4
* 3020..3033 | -2.1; 31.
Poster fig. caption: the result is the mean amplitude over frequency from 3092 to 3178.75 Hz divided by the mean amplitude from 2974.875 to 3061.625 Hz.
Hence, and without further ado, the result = 1.13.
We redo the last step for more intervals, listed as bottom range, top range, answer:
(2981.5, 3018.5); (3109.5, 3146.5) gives 1.22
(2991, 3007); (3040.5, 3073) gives 1.16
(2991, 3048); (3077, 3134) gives 1.07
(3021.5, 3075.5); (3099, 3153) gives 1.02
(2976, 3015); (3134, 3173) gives 1.29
